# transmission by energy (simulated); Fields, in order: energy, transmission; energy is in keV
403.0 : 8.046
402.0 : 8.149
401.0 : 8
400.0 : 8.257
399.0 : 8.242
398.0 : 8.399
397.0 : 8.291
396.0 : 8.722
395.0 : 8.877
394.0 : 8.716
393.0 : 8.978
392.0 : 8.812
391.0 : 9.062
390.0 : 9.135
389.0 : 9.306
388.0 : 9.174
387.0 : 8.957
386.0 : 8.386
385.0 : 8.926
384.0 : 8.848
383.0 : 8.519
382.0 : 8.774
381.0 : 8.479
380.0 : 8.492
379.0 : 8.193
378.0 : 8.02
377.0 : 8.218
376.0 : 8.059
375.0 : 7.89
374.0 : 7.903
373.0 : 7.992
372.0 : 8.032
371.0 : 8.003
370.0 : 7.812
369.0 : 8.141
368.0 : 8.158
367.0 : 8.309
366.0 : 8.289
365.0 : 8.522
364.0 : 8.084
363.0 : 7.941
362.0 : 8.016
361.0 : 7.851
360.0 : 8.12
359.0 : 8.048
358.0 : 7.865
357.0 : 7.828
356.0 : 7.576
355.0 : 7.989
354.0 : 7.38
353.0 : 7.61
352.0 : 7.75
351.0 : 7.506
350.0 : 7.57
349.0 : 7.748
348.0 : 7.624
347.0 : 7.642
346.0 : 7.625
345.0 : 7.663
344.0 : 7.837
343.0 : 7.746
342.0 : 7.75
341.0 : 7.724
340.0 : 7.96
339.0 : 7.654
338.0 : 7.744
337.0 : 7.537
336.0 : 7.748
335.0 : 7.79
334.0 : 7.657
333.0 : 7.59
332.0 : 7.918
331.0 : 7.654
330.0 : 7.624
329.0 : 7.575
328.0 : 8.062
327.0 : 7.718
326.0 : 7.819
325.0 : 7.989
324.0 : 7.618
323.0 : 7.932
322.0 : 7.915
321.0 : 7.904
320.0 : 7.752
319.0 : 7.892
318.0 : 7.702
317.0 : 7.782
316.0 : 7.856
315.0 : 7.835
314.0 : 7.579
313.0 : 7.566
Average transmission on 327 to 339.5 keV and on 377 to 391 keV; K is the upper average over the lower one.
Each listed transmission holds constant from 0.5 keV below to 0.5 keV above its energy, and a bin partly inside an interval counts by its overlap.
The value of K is 1.1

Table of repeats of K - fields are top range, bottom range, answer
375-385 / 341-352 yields 1.09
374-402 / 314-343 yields 1.10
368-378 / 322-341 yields 1.03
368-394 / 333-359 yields 1.10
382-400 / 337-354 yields 1.14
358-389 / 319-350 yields 1.07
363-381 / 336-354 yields 1.06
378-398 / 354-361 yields 1.11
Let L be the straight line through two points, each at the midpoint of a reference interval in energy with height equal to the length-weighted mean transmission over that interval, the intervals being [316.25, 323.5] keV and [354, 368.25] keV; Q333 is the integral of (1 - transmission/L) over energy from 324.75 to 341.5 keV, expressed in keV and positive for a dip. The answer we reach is 0.3 keV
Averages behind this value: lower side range 7.84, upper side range 8.02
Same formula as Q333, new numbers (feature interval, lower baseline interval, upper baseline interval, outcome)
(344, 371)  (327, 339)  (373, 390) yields 0.8 keV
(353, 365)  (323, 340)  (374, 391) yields 0.4 keV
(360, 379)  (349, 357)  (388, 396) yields 0.3 keV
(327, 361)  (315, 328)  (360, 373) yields 1.0 keV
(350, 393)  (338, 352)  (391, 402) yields -0.5 keV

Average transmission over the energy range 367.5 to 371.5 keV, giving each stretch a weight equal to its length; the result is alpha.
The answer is 8.03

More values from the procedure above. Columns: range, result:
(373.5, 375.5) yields 7.9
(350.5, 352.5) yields 7.63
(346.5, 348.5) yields 7.63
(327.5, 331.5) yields 7.73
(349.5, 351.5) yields 7.54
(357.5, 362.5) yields 7.98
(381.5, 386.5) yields 8.69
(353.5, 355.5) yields 7.68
